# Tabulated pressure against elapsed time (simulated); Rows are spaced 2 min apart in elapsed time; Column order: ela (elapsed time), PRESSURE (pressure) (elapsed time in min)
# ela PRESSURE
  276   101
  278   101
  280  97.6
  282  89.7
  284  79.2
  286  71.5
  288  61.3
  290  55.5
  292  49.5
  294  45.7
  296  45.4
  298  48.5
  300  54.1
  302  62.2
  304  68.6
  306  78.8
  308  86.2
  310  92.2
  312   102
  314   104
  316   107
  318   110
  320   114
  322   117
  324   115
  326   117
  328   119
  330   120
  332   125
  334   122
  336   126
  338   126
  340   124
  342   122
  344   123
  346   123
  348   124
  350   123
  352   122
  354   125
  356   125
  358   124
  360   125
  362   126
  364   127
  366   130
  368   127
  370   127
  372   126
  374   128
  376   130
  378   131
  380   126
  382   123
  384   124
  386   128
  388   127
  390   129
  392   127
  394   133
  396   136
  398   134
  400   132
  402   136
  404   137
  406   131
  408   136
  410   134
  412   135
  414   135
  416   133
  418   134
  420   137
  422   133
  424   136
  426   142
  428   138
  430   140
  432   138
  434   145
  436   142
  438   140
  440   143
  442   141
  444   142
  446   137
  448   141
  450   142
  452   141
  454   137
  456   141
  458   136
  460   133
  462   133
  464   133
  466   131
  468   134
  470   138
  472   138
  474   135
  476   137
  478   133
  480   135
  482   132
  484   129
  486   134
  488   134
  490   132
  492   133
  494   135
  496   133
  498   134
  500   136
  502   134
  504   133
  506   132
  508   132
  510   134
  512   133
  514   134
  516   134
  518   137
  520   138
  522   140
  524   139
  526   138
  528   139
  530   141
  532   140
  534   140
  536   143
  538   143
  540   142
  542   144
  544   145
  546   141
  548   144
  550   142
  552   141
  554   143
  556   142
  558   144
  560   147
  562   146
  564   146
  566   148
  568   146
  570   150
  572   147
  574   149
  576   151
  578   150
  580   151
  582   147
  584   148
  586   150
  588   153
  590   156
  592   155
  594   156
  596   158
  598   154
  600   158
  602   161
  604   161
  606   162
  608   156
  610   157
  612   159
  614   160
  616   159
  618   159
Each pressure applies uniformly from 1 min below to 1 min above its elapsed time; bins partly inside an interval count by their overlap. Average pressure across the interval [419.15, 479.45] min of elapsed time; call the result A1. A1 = 138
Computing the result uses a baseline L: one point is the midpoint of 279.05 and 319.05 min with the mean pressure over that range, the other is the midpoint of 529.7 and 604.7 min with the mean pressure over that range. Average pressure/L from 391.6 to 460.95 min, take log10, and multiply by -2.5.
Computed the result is -0.24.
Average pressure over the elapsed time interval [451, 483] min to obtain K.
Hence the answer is 135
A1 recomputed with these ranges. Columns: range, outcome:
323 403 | 126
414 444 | 139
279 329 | 83.6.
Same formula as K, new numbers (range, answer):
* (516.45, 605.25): 147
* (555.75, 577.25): 147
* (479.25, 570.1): 139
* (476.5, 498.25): 133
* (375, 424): 132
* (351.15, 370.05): 126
